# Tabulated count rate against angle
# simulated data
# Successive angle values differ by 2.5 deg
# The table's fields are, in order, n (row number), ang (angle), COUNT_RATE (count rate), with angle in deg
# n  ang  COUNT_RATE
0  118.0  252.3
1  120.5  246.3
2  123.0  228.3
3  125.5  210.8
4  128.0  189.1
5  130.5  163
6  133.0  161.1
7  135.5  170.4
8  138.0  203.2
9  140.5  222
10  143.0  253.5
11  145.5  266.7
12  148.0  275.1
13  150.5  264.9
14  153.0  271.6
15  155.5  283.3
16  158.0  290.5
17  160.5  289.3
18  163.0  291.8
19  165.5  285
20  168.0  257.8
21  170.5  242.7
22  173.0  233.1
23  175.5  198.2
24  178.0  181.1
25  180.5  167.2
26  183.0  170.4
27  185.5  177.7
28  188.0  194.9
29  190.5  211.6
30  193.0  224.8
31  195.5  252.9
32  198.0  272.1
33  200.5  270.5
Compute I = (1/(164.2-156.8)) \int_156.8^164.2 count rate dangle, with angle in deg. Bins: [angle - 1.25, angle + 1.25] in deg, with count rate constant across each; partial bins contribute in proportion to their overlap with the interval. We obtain 291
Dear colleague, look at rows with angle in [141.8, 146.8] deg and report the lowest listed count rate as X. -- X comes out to 253.5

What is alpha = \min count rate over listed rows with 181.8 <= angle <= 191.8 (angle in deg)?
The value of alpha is 170.4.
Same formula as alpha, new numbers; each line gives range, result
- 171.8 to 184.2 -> 167.2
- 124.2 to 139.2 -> 161.1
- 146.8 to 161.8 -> 264.9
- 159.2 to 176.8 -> 198.2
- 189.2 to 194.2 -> 211.6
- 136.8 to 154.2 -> 203.2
